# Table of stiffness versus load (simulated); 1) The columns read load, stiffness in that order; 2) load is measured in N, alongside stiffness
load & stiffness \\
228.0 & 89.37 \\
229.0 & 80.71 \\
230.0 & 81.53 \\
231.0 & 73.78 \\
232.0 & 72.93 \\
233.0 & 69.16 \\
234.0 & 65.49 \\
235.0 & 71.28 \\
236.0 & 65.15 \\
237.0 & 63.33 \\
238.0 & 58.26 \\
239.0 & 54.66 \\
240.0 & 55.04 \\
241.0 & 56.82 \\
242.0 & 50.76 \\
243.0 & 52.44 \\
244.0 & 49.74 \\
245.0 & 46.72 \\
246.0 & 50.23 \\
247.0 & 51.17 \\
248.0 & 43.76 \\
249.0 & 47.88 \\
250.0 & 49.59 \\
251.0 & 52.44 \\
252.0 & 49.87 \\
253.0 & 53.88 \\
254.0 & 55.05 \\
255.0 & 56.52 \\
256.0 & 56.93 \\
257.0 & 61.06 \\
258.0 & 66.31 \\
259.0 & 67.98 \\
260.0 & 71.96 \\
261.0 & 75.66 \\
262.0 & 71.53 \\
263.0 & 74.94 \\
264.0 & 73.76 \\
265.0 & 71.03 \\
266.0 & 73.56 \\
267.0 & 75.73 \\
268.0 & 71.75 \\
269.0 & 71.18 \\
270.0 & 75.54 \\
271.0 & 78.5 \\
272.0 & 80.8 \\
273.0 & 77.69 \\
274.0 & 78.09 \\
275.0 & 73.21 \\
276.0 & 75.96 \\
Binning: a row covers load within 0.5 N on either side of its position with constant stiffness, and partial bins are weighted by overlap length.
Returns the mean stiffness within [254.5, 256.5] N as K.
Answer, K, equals 56.7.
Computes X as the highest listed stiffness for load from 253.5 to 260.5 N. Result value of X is 71.96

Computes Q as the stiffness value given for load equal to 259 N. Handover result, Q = 67.98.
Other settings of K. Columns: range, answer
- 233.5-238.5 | 64.7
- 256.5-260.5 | 66.8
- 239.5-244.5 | 53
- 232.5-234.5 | 67.3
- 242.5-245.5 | 49.6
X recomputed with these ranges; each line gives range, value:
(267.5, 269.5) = 71.75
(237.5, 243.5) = 58.26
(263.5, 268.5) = 75.73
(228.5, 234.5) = 81.53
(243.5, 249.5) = 51.17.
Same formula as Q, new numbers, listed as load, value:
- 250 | 49.59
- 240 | 55.04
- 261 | 75.66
